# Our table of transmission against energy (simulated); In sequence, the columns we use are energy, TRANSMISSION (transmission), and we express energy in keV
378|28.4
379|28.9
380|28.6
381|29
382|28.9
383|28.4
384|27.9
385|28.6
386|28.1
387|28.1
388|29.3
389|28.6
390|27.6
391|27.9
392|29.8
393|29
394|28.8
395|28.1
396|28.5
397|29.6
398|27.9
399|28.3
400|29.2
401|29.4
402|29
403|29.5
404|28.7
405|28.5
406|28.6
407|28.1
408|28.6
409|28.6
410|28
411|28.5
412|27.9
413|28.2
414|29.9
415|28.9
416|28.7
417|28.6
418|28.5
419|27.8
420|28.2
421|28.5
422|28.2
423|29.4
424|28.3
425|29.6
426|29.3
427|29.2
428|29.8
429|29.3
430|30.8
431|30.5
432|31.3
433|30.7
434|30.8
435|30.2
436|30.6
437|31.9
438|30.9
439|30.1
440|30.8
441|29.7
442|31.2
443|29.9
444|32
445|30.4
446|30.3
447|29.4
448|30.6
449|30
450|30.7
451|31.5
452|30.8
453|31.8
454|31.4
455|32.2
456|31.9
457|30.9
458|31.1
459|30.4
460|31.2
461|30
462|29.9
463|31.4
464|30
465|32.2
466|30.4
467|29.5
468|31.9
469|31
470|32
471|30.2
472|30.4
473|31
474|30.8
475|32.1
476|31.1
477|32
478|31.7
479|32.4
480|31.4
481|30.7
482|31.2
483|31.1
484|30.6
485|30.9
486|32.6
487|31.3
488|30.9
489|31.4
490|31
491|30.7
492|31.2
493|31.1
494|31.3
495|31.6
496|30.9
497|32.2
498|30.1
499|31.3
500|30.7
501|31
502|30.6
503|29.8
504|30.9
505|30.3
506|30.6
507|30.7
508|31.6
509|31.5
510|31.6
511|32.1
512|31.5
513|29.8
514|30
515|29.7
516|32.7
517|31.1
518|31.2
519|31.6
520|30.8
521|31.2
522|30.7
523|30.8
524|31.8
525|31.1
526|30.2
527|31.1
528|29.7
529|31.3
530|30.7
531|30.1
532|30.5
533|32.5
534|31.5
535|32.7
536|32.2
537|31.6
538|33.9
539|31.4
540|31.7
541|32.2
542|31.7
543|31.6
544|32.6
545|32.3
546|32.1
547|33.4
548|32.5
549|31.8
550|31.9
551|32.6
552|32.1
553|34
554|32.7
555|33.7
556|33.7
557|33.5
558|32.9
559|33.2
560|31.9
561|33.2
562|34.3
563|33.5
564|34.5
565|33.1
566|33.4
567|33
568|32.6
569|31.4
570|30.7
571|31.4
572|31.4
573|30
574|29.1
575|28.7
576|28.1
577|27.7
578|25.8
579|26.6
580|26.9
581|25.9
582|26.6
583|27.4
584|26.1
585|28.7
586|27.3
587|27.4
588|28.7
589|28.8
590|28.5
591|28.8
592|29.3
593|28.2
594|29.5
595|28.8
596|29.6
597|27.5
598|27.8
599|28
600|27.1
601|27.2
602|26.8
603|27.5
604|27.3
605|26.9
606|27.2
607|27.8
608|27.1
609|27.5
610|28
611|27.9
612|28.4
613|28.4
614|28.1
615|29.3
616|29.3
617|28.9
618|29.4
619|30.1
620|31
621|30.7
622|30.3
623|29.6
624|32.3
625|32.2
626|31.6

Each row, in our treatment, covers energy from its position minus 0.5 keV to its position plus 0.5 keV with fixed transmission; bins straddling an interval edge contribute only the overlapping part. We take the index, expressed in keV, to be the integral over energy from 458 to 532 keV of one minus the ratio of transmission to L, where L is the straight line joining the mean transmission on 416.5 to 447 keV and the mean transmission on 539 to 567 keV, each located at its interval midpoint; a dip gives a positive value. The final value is 0.92 keV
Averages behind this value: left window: 29.9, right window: 32.8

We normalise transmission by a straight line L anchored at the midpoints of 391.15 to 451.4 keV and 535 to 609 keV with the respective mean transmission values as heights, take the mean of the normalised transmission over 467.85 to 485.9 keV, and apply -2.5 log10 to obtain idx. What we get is -0.05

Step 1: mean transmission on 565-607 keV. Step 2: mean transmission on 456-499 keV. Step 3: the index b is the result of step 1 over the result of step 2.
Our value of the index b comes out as 0.92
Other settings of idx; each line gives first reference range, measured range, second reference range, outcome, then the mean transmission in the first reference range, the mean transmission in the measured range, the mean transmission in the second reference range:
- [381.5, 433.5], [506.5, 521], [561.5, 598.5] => -0.07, 28.8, 31.1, 29.4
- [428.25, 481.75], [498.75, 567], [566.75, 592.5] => -0.08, 30.9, 31.8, 28.7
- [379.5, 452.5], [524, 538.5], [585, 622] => -0.10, 29.3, 31.4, 28.4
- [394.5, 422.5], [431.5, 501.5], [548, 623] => -0.07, 28.6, 31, 29.7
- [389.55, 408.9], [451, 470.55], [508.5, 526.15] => -0.04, 28.7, 31.1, 31.1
